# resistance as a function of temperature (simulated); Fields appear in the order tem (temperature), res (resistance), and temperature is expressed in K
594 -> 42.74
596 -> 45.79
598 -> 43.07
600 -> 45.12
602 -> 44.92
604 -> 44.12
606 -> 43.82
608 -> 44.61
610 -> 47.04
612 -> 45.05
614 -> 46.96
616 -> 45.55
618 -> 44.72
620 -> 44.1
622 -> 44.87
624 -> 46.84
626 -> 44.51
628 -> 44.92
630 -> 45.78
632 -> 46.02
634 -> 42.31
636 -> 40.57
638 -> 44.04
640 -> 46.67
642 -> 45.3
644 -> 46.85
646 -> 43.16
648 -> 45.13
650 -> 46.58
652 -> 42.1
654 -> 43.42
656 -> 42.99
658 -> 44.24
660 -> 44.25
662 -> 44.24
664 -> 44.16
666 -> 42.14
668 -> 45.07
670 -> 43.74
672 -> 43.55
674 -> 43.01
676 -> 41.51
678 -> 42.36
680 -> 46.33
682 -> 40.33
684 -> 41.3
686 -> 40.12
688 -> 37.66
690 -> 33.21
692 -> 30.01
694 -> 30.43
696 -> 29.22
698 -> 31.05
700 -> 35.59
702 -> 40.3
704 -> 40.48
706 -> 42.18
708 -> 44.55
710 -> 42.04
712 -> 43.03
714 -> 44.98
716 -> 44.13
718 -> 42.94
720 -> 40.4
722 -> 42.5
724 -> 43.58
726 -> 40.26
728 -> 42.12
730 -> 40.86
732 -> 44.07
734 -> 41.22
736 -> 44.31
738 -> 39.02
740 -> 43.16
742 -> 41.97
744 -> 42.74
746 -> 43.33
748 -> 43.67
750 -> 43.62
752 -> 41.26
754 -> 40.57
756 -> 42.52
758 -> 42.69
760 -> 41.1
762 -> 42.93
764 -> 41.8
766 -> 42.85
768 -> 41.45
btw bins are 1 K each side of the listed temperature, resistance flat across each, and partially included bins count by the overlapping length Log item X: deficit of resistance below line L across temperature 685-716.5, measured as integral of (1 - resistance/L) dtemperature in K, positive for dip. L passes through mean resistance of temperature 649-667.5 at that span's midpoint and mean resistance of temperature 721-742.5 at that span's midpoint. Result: 3.6 K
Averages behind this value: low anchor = 43.8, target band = 38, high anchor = 42.1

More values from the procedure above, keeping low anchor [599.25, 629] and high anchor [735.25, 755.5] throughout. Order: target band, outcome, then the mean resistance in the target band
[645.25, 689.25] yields 1.0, 43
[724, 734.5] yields 0.2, 41.9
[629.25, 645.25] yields 0.0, 44.7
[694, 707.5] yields 2.2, 36.3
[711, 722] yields 0.0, 43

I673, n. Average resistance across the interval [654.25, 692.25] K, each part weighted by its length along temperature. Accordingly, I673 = 41.9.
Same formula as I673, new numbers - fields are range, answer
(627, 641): 44.3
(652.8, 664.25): 43.8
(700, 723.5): 42.2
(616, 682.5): 44.2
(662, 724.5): 40.4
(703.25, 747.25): 42.5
